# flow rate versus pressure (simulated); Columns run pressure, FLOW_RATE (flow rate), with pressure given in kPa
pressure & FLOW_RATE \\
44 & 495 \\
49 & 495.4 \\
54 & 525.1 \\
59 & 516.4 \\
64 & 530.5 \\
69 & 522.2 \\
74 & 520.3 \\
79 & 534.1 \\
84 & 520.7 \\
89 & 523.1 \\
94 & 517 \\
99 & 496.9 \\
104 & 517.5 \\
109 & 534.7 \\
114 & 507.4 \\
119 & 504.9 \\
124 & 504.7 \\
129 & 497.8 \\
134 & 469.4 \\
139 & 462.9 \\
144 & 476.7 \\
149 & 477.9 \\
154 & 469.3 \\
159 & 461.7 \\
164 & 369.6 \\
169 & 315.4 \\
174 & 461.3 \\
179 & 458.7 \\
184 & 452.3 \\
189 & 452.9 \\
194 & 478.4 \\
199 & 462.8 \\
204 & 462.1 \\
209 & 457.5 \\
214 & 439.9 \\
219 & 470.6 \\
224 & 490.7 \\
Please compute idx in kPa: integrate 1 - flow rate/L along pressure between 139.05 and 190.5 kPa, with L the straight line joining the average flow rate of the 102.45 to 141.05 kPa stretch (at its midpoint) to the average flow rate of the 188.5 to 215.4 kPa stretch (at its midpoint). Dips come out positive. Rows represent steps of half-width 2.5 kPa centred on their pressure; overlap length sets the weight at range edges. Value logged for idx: 4.1 kPa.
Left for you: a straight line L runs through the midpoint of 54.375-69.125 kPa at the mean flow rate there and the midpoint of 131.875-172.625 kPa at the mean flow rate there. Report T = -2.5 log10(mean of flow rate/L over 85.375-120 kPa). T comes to -0.07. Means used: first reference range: 523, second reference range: 438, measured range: 515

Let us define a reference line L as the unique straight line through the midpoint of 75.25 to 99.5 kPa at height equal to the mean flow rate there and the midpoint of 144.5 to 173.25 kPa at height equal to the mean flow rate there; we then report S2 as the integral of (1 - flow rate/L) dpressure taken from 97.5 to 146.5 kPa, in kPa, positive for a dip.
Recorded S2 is -2.4 kPa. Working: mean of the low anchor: 520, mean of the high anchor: 425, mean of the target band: 497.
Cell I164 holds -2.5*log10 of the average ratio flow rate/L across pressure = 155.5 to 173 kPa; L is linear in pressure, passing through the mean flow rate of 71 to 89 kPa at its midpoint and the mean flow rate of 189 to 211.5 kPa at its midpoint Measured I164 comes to 0.22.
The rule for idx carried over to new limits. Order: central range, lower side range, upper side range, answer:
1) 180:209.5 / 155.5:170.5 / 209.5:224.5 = -1.9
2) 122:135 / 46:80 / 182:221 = 0.0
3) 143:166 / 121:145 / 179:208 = 1.2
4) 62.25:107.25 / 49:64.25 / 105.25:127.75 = -0.4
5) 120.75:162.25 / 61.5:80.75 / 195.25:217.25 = 1.2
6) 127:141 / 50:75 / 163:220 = 0.0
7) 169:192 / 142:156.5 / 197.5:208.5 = 1.3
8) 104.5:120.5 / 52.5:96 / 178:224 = -0.4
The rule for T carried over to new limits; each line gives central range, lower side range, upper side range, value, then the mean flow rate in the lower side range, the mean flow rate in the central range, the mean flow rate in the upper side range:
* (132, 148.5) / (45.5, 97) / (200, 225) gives 0.047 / 520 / 471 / 462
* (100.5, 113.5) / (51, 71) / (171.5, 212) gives -0.043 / 523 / 521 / 460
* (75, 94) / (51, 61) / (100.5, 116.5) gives -0.011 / 520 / 524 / 518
